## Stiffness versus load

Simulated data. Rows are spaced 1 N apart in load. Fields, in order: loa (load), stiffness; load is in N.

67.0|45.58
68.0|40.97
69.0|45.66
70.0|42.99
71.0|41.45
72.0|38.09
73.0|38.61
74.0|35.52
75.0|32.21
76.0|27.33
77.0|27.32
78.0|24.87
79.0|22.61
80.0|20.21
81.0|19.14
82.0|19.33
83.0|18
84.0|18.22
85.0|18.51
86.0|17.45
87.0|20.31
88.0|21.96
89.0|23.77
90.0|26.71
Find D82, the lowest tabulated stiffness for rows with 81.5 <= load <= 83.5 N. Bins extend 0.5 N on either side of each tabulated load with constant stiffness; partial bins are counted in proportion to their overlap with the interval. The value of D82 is 18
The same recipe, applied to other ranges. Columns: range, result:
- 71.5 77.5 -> 27.32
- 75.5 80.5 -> 20.21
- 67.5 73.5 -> 38.09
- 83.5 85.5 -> 18.22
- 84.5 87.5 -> 17.45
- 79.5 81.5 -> 19.14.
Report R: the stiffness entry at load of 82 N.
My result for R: 19.33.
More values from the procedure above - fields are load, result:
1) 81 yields 19.14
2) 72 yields 38.09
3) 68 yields 40.97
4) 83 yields 18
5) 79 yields 22.61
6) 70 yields 42.99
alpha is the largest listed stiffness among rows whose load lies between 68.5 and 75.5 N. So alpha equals 45.66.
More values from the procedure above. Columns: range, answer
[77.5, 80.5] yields 24.87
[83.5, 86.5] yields 18.51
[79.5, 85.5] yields 20.21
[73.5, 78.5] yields 35.52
